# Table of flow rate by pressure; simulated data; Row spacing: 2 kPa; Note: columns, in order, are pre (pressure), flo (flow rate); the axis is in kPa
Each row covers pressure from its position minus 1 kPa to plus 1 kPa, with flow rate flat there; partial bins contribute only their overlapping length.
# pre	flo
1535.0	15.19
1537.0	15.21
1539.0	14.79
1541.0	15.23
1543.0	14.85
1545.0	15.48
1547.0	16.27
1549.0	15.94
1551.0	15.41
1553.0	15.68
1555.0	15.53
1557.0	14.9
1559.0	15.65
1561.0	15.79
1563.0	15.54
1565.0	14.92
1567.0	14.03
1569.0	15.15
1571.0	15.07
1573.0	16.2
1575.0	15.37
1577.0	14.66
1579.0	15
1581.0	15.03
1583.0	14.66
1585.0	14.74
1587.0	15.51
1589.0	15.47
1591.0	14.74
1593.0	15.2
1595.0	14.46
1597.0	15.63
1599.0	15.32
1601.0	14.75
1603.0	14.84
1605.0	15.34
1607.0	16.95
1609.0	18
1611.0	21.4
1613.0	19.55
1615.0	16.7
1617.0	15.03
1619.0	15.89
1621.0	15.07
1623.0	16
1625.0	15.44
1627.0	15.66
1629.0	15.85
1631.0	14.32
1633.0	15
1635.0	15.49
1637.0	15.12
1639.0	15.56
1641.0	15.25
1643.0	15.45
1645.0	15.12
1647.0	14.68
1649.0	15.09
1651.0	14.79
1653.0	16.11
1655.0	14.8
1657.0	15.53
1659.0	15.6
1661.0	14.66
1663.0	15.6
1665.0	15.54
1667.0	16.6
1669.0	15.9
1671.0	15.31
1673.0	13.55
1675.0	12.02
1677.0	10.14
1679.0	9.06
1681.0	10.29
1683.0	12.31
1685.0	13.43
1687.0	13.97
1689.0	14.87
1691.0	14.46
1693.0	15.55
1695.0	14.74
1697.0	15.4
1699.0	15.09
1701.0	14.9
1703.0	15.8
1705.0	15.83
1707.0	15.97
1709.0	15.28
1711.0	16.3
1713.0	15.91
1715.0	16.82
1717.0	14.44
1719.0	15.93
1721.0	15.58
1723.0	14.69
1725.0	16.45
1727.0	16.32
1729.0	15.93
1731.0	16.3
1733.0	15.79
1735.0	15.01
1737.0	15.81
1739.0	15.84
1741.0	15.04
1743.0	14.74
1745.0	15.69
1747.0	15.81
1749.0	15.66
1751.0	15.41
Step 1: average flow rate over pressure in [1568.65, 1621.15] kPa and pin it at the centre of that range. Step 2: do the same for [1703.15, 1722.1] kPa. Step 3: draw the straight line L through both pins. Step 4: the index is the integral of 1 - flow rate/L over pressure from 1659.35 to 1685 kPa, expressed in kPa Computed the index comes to 3.76 kPa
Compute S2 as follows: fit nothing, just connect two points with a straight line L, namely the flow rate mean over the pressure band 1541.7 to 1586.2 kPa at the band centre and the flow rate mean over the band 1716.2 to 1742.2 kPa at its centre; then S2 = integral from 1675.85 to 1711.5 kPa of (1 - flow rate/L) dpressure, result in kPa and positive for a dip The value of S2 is 3.5 kPa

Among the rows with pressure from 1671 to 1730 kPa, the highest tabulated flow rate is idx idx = 16.82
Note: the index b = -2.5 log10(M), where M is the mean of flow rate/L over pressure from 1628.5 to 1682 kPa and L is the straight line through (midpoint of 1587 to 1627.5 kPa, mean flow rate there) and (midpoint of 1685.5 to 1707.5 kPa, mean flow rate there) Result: 0.074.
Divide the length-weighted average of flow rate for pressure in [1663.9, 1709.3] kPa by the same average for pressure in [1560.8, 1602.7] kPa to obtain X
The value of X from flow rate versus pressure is 0.94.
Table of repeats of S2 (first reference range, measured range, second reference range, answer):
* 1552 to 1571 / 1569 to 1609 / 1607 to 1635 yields 1.30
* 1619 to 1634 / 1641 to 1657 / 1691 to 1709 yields 0.19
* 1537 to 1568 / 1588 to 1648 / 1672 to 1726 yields -3.47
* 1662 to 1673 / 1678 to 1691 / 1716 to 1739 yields 2.60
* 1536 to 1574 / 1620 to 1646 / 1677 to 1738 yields -0.40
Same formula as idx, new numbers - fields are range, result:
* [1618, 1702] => 16.6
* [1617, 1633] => 16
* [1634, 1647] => 15.56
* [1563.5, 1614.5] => 21.4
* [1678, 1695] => 15.55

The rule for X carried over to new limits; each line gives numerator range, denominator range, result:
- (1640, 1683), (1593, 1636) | 0.89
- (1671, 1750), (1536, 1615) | 0.95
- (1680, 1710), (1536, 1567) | 0.95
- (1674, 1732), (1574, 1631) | 0.93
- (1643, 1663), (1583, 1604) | 1.01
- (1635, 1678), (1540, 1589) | 0.97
